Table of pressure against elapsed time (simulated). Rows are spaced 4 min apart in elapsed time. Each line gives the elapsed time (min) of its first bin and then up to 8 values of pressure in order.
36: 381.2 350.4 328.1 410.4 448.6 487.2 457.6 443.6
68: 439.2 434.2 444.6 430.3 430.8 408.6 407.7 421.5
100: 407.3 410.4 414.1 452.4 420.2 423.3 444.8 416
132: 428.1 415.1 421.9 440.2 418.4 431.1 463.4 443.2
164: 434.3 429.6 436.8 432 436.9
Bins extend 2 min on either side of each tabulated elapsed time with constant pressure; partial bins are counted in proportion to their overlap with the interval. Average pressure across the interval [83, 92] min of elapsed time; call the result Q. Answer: 416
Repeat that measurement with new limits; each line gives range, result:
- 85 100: 413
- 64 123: 426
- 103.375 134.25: 427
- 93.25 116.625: 421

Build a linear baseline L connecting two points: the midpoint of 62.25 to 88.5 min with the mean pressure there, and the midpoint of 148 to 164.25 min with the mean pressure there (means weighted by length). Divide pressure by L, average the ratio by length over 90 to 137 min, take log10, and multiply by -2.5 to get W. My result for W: 0.04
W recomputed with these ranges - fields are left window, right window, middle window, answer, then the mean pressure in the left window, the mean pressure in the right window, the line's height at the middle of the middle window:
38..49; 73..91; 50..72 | -0.164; 359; 428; 390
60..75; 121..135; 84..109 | 0.057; 442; 428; 435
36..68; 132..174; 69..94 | -0.012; 417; 433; 422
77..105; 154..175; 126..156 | 0.017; 418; 441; 434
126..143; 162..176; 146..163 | -0.026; 421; 433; 428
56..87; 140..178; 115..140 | 0.034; 442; 436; 438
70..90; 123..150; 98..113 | 0.023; 430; 426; 428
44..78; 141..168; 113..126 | 0.016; 439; 437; 438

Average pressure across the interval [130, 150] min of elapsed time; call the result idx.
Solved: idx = 425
